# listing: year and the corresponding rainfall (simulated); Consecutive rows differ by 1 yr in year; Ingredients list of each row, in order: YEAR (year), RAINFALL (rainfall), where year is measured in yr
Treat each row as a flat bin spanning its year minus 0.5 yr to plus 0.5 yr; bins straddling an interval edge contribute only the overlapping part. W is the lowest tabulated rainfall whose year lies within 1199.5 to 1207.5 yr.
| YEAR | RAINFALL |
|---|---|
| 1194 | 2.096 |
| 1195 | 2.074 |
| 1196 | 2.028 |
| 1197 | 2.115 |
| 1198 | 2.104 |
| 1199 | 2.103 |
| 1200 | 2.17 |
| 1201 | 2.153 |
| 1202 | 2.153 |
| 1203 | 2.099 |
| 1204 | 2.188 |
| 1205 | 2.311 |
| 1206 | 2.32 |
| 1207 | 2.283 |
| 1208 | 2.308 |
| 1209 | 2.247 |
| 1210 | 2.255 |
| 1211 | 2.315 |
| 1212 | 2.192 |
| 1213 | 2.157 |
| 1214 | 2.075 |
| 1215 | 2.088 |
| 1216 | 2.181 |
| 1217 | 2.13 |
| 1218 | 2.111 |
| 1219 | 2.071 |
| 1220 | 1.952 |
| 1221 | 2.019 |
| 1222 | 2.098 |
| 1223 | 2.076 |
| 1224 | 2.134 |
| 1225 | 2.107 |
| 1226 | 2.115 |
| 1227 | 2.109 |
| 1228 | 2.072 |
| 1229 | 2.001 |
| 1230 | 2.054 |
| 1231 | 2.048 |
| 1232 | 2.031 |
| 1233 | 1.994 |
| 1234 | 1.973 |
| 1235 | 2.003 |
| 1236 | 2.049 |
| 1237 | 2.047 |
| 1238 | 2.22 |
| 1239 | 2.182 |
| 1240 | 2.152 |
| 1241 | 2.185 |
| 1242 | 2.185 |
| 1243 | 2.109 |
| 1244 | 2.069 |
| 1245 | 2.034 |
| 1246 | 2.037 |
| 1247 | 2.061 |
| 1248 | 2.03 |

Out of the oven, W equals 2.099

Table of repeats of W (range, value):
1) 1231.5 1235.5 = 1.973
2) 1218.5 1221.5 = 1.952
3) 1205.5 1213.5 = 2.157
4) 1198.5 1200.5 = 2.103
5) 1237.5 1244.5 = 2.069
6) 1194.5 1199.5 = 2.028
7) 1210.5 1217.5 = 2.075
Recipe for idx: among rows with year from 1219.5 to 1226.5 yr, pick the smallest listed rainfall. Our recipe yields 1.952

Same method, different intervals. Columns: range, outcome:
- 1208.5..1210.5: 2.247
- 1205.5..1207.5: 2.283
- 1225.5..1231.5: 2.001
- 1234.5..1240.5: 2.003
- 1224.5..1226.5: 2.107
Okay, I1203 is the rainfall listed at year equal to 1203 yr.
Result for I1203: 2.099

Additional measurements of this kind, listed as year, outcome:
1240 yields 2.152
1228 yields 2.072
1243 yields 2.109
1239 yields 2.182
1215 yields 2.088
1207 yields 2.283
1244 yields 2.069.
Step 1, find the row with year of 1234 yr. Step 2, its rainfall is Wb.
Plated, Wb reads 1.973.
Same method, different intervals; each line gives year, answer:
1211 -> 2.315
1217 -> 2.13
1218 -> 2.111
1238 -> 2.22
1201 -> 2.153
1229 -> 2.001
